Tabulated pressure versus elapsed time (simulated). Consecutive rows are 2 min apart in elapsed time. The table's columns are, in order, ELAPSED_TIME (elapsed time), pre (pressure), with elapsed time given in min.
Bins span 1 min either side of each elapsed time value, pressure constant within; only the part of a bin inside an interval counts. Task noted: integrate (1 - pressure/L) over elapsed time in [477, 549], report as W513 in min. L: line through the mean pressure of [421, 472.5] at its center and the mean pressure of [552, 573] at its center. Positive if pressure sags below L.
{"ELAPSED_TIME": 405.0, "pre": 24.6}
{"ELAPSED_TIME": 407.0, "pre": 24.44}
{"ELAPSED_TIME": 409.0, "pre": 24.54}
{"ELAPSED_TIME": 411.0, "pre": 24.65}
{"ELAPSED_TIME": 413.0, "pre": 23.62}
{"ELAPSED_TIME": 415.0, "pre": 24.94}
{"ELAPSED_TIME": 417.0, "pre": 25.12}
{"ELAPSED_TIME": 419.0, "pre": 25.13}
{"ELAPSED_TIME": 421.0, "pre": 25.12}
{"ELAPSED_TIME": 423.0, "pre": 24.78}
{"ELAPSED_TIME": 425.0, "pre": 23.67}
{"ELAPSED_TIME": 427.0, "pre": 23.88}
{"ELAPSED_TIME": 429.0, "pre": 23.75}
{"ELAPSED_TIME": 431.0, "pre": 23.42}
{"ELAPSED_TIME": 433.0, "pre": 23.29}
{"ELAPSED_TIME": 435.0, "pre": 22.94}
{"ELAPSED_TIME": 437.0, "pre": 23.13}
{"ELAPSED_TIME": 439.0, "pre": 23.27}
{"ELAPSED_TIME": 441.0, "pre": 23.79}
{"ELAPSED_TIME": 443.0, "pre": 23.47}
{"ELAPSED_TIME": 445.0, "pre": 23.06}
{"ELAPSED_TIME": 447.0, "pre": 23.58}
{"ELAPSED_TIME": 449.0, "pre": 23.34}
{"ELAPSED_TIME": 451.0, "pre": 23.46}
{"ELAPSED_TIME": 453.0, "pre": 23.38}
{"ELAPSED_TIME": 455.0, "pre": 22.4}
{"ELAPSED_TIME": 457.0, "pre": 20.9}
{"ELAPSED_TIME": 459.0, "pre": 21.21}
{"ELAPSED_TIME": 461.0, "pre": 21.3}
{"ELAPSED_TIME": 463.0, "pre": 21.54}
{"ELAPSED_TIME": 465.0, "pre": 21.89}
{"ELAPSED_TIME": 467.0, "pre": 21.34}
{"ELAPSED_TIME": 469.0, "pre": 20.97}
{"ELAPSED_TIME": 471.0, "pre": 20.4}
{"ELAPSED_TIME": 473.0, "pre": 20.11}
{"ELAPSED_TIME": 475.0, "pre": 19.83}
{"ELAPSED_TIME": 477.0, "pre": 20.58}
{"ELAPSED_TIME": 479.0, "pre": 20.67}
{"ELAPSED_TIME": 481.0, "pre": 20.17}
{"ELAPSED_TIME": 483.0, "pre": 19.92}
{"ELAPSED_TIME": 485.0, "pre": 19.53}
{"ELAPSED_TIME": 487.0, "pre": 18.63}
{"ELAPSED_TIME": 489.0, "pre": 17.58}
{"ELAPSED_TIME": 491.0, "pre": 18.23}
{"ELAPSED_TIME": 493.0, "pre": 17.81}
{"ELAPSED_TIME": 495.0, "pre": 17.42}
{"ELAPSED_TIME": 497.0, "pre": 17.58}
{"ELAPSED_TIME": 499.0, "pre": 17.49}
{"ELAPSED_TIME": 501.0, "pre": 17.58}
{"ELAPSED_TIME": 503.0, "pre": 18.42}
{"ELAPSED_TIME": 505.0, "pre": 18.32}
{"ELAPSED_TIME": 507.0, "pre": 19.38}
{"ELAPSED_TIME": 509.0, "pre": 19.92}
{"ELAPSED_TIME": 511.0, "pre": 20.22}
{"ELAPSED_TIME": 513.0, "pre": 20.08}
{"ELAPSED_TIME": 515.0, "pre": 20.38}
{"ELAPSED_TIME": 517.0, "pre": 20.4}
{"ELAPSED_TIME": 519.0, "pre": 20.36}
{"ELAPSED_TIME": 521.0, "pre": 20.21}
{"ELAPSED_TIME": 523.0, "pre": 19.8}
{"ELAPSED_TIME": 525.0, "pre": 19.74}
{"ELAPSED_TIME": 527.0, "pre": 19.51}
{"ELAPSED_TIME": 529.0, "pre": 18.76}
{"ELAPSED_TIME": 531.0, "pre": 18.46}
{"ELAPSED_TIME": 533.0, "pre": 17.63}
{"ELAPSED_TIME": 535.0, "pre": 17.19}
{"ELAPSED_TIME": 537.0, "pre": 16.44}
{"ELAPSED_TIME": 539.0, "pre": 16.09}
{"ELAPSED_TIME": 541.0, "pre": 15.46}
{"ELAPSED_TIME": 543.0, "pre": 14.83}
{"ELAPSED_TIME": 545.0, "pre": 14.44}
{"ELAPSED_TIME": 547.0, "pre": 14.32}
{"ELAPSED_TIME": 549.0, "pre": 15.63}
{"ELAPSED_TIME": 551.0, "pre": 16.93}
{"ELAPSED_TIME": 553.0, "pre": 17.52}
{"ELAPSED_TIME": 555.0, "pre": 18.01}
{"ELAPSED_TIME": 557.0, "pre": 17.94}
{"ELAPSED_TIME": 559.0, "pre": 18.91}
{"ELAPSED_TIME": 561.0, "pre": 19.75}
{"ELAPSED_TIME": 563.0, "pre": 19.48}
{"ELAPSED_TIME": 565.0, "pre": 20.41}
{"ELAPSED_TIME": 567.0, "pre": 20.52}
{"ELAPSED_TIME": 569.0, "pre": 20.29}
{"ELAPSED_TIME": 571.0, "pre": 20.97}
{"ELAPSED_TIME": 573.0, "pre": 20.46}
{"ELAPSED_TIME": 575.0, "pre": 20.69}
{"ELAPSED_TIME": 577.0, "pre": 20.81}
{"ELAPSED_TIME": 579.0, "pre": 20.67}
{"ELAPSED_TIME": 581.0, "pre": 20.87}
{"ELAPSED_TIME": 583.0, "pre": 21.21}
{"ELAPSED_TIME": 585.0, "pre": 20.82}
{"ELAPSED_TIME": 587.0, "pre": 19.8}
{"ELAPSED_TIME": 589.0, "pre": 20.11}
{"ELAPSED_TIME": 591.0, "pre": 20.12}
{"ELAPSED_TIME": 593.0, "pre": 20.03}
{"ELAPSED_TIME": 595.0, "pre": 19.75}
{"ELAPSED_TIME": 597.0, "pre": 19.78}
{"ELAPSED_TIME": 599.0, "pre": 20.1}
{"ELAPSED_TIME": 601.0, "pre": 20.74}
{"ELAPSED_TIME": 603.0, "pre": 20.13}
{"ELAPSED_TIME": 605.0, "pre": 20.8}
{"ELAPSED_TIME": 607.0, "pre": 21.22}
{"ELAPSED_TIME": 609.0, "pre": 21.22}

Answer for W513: 8.6 min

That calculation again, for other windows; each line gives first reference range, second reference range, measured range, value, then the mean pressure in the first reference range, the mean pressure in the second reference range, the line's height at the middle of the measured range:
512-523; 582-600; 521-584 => 5.2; 20.2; 20.2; 20.2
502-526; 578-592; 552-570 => 0.9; 19.8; 20.5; 20.3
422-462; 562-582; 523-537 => 1.9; 23.1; 20.5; 21.4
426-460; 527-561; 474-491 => 0.9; 23.1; 17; 20.7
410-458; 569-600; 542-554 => 3.2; 23.7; 20.4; 21.2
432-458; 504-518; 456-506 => 4.1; 23.1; 19.8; 21.3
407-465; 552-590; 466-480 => 1.2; 23.4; 20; 22.5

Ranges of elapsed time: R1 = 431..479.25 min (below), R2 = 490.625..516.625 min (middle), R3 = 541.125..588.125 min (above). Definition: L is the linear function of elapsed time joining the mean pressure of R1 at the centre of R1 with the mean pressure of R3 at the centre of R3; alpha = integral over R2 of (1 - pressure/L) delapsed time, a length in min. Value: 2.4 min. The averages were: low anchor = 22.1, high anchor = 18.9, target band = 18.7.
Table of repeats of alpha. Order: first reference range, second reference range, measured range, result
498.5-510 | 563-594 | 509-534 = -0.8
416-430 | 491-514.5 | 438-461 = -0.3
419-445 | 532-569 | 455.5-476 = 0.9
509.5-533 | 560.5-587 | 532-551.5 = 4.1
